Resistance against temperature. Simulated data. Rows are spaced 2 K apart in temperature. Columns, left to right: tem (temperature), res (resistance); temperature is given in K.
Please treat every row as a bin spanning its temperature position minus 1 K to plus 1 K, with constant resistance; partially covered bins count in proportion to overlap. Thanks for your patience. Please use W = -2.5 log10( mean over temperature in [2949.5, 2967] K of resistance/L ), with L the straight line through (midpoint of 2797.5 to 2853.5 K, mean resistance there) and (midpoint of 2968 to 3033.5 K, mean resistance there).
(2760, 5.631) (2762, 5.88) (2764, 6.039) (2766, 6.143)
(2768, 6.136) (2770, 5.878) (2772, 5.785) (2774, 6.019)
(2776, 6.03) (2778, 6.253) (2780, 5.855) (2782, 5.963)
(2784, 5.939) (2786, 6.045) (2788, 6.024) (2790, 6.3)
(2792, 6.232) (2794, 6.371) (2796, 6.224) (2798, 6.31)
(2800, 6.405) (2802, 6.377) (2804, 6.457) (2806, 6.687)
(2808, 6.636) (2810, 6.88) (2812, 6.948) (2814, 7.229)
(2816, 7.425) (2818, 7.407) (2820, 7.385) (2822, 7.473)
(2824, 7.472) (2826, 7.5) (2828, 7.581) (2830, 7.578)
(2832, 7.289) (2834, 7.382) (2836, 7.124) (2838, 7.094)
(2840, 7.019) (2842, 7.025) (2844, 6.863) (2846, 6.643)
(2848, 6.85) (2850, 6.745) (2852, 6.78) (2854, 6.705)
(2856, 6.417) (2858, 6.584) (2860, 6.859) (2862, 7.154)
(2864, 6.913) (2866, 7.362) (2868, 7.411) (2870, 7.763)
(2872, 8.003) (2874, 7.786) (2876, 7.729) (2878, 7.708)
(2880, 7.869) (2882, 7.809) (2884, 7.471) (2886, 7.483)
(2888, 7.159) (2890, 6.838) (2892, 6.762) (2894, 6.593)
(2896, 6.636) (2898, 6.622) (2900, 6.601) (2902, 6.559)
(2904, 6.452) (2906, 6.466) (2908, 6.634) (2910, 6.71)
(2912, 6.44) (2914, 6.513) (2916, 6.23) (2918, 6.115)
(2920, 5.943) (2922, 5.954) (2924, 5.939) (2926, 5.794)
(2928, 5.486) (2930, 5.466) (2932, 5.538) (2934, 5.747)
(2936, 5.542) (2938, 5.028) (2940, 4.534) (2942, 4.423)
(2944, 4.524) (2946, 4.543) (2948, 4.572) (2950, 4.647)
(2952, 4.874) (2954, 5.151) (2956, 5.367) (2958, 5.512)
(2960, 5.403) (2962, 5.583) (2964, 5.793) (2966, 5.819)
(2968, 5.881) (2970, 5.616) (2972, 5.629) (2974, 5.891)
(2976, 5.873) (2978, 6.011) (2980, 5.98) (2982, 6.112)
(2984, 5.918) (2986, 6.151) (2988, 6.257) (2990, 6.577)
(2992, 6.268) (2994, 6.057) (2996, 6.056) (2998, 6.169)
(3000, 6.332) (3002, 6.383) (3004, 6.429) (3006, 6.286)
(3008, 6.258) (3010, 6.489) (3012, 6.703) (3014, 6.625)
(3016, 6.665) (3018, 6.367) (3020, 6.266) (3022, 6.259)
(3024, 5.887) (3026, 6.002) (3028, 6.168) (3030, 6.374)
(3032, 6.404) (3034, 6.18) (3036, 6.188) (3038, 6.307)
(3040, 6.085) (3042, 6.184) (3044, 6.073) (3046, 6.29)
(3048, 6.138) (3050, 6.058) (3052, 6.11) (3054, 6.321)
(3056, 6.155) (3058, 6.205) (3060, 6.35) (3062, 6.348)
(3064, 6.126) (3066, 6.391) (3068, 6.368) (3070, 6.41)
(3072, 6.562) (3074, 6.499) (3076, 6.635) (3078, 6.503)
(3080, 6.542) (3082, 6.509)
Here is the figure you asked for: 0.19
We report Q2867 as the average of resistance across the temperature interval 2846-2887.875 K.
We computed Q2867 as 7.25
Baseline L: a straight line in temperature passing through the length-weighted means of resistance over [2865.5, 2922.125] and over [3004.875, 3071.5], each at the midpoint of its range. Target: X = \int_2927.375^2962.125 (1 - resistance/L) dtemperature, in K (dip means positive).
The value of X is 8.4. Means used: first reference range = 6.96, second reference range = 6.28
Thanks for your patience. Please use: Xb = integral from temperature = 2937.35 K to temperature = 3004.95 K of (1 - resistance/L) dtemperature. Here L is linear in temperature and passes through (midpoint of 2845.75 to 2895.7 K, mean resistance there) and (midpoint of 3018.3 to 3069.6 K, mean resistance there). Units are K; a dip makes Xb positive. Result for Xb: 9.97 K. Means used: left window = 7.18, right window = 6.21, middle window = 5.63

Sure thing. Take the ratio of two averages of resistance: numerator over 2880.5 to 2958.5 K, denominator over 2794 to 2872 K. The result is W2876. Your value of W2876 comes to 0.85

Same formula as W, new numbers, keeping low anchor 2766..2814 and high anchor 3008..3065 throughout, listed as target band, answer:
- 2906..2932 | 0.03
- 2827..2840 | -0.17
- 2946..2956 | 0.28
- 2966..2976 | 0.09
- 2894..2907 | -0.05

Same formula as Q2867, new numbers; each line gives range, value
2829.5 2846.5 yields 7.11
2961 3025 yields 6.14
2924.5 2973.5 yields 5.28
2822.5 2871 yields 7.09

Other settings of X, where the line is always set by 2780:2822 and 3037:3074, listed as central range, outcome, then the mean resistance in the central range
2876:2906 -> -2.7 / 7.04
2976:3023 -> 0.3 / 6.28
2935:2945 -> 2.5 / 4.81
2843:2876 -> -2.9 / 7.07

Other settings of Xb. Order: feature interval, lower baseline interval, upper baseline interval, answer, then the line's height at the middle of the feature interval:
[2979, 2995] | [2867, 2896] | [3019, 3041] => 0.94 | 6.55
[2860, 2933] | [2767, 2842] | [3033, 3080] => -2.70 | 6.53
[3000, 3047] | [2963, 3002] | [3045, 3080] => -0.90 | 6.18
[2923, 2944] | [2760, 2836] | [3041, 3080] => 3.68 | 6.44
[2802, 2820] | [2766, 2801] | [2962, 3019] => -2.47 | 6.11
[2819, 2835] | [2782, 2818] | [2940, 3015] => -2.65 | 6.4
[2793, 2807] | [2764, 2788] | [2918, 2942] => -1.12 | 5.93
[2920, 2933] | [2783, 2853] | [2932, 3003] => 0.51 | 5.95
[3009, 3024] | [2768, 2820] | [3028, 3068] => -0.46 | 6.25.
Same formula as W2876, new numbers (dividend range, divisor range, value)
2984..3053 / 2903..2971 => 1.12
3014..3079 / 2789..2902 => 0.89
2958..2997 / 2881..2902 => 0.85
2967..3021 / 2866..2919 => 0.88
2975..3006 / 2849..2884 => 0.85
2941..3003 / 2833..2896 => 0.79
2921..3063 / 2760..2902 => 0.86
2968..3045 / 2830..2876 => 0.87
